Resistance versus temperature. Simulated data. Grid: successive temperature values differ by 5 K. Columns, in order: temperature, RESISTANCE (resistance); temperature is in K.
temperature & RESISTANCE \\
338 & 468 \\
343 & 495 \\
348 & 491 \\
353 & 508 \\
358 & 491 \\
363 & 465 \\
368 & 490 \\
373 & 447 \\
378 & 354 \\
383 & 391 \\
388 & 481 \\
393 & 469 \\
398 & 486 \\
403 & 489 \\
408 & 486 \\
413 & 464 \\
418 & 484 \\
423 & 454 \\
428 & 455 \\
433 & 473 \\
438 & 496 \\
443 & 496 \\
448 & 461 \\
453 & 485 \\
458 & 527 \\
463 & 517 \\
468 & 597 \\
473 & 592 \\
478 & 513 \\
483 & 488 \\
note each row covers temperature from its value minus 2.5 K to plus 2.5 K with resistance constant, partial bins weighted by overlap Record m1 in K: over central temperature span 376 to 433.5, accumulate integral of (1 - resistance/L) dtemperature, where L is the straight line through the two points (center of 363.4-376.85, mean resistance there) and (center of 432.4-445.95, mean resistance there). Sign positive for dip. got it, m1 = 1.9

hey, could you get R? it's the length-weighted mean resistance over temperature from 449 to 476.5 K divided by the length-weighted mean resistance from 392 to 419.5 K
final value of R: 1.12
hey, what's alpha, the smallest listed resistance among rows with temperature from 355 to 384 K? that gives 354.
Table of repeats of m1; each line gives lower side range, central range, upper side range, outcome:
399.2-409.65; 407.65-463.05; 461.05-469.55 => 4.3 K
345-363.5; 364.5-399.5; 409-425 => 2.7 K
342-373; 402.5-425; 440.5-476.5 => 1.5 K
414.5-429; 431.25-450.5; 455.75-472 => 0.8 K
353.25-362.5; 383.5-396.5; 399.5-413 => 0.6 K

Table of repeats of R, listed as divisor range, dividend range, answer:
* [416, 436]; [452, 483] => 1.15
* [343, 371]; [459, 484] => 1.11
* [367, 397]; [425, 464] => 1.11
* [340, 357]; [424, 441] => 0.95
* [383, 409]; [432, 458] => 1.03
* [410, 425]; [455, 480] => 1.17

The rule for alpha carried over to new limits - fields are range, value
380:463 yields 391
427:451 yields 455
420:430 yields 454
